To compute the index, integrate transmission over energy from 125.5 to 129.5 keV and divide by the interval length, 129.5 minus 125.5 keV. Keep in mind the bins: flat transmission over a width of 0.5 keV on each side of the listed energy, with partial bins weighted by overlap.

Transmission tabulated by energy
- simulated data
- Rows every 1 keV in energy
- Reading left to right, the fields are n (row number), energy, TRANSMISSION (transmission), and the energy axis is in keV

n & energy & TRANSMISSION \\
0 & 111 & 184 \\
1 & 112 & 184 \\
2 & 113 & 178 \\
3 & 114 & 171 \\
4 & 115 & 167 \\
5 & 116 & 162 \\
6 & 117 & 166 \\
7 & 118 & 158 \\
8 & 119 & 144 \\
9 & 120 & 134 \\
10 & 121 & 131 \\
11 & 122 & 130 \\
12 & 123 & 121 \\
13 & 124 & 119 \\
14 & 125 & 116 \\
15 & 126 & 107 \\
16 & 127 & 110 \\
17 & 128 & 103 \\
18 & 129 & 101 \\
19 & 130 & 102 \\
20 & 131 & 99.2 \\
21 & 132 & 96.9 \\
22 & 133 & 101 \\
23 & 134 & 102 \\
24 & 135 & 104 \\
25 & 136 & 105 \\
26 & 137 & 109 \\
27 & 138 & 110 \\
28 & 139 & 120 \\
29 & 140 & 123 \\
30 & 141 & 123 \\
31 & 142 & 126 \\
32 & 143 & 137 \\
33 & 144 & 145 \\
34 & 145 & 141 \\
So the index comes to 105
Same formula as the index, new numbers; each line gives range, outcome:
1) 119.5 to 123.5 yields 129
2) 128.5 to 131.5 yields 101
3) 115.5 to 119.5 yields 158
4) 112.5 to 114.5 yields 174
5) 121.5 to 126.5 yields 119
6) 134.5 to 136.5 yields 104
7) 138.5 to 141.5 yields 122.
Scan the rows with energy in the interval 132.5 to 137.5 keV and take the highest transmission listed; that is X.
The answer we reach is 109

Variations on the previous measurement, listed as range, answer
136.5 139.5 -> 120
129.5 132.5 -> 102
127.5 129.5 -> 103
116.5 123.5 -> 166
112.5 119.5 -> 178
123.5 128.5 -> 119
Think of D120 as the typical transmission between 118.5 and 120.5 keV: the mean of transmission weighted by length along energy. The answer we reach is 139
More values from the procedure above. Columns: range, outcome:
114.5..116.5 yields 164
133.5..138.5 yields 106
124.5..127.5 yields 111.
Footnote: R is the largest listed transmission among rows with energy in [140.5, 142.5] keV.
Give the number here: 126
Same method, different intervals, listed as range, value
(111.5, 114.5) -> 184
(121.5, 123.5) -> 130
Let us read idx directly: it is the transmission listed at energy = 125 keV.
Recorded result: 116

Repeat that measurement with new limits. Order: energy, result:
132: 96.9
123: 121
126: 107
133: 101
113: 178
